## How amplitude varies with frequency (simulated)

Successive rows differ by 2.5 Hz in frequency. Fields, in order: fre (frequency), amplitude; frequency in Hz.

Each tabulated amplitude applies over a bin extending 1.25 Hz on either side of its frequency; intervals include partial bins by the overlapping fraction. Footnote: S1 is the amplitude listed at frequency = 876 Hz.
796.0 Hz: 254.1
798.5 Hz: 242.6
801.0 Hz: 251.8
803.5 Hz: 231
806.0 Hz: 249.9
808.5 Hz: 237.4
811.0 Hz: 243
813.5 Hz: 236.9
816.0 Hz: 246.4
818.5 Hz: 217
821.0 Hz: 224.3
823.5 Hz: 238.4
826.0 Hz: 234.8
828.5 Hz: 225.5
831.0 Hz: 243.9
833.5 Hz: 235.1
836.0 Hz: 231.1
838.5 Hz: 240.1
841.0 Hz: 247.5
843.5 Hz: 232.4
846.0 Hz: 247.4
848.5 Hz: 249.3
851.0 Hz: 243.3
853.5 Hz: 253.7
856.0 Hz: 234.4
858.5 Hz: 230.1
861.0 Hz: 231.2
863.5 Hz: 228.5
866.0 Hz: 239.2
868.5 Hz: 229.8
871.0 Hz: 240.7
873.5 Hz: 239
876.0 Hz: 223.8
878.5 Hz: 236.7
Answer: 223.8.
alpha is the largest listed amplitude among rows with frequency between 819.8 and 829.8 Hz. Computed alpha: 238.4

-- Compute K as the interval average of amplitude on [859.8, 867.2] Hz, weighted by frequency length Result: 233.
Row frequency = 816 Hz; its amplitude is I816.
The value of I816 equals 246.4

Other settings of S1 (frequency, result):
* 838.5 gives 240.1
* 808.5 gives 237.4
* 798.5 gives 242.6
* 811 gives 243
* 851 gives 243.3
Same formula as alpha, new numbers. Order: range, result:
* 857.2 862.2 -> 231.2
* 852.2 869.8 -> 253.7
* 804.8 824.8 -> 249.9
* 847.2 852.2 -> 249.3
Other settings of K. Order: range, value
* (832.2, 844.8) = 237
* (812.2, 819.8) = 233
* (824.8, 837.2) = 234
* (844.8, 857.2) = 246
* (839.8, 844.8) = 240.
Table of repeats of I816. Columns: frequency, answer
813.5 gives 236.9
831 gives 243.9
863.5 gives 228.5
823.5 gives 238.4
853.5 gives 253.7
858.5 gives 230.1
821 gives 224.3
